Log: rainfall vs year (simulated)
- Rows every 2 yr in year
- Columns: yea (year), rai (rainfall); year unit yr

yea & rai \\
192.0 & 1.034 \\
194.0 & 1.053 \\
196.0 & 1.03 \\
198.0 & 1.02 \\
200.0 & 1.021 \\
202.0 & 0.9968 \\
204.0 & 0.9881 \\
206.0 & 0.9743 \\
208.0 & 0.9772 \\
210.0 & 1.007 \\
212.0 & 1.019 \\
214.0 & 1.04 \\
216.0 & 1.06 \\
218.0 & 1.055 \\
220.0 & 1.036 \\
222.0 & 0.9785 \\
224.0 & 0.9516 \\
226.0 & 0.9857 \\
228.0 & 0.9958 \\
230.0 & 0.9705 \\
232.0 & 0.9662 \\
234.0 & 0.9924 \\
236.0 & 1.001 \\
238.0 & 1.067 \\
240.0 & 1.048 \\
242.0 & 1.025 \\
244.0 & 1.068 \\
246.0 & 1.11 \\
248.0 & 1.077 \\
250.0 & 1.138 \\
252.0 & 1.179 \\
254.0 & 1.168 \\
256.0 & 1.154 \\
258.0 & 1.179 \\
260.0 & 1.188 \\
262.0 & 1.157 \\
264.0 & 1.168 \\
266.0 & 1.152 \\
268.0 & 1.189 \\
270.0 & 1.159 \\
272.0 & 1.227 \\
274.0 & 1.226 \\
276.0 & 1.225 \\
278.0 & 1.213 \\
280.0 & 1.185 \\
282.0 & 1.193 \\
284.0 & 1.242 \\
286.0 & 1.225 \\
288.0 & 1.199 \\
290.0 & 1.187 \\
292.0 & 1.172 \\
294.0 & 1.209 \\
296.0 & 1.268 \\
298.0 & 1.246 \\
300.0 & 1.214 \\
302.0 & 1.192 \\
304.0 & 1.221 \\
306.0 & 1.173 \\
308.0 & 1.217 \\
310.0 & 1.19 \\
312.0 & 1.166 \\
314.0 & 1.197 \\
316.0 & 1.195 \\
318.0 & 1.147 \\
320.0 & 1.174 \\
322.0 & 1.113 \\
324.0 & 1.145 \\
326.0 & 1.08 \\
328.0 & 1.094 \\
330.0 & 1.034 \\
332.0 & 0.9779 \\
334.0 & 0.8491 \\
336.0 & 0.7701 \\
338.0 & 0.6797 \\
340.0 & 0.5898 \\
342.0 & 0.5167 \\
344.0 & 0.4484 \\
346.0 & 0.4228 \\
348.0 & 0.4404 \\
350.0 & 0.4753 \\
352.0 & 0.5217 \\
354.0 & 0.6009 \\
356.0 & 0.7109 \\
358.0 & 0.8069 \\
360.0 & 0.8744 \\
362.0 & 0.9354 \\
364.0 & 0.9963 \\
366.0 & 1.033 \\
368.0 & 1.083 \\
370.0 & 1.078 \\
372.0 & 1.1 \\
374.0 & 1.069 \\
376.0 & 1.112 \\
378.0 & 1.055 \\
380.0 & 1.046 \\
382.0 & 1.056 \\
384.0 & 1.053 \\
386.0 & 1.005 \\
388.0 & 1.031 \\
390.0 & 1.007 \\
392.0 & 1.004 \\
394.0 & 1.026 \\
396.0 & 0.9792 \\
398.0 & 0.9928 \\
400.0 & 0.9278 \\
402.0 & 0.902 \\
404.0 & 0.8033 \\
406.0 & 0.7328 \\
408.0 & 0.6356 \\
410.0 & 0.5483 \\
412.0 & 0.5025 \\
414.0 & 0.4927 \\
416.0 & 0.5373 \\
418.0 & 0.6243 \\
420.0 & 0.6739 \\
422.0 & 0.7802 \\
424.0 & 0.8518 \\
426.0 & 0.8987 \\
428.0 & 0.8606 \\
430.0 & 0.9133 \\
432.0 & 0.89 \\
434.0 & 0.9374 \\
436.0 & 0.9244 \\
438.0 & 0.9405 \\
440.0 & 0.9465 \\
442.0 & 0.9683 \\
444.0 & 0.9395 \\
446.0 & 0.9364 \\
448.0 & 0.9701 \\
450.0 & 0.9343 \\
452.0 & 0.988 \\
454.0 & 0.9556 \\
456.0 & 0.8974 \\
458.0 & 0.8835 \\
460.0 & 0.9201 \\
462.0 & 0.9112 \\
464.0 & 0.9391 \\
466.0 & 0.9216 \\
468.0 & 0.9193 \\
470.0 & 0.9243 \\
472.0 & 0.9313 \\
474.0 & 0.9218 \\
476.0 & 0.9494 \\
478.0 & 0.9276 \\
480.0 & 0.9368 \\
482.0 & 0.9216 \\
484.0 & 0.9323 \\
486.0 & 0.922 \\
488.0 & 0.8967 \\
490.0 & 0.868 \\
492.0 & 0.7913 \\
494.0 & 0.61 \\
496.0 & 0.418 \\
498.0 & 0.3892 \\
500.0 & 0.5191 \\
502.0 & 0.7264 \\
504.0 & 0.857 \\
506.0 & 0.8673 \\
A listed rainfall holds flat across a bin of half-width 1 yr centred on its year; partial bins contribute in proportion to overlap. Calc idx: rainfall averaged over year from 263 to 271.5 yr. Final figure 1.17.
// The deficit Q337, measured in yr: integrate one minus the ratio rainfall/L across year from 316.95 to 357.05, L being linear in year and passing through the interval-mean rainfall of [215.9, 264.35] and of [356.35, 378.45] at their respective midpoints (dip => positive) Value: 9.0 yr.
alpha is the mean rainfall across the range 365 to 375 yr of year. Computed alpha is 1.07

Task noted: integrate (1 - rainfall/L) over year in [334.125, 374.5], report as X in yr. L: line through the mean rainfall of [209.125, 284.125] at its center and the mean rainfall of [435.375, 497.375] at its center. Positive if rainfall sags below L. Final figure 9.7 yr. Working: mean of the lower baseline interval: 1.1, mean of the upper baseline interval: 0.895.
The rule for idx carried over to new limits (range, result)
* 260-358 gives 1.03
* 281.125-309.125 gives 1.21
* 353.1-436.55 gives 0.883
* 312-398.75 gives 0.922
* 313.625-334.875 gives 1.09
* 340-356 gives 0.51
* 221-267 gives 1.07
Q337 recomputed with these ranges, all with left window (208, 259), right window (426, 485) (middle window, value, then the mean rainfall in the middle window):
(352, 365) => 2.4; 0.798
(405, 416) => 4.3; 0.578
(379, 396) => -1.1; 1.03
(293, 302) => -1.9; 1.23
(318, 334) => -1.2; 1.08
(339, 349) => 5.1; 0.484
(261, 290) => -4.8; 1.2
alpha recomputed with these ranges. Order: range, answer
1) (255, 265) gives 1.17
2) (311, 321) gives 1.18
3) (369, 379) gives 1.08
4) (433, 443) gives 0.943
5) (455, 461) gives 0.9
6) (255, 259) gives 1.17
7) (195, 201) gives 1.02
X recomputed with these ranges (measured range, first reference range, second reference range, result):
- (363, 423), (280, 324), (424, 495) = 8.1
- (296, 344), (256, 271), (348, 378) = -1.6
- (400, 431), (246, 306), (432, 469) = 8.2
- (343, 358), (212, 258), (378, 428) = 6.1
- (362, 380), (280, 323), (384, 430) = -2.1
